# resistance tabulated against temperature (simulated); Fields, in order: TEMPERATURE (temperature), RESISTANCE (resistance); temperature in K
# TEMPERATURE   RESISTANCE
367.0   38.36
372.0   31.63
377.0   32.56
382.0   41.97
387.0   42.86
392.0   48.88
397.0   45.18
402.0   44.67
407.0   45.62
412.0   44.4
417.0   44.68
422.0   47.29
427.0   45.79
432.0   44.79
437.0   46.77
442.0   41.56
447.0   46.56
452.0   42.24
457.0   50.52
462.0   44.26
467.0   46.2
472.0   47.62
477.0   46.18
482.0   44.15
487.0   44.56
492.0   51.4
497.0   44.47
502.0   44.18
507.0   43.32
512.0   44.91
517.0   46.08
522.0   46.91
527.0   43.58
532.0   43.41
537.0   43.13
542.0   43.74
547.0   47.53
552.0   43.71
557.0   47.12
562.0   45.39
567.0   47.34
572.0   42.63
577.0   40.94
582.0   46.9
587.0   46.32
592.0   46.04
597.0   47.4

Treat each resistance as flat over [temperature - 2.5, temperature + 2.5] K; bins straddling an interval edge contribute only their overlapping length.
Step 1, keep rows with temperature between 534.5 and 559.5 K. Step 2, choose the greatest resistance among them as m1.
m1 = 47.53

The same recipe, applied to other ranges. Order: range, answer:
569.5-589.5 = 46.9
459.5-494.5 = 51.4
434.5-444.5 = 46.77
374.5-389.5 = 42.86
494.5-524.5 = 46.91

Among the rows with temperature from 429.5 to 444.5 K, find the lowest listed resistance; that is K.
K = 41.56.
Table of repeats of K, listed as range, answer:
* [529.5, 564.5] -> 43.13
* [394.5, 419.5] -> 44.4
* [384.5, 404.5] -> 42.86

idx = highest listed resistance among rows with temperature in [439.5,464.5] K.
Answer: 50.52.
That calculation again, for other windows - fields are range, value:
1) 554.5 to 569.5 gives 47.34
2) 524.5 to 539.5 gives 43.58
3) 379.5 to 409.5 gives 48.88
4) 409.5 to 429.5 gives 47.29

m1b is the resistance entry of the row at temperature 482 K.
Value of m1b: 44.15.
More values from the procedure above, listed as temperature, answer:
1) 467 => 46.2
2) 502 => 44.18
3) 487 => 44.56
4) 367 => 38.36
